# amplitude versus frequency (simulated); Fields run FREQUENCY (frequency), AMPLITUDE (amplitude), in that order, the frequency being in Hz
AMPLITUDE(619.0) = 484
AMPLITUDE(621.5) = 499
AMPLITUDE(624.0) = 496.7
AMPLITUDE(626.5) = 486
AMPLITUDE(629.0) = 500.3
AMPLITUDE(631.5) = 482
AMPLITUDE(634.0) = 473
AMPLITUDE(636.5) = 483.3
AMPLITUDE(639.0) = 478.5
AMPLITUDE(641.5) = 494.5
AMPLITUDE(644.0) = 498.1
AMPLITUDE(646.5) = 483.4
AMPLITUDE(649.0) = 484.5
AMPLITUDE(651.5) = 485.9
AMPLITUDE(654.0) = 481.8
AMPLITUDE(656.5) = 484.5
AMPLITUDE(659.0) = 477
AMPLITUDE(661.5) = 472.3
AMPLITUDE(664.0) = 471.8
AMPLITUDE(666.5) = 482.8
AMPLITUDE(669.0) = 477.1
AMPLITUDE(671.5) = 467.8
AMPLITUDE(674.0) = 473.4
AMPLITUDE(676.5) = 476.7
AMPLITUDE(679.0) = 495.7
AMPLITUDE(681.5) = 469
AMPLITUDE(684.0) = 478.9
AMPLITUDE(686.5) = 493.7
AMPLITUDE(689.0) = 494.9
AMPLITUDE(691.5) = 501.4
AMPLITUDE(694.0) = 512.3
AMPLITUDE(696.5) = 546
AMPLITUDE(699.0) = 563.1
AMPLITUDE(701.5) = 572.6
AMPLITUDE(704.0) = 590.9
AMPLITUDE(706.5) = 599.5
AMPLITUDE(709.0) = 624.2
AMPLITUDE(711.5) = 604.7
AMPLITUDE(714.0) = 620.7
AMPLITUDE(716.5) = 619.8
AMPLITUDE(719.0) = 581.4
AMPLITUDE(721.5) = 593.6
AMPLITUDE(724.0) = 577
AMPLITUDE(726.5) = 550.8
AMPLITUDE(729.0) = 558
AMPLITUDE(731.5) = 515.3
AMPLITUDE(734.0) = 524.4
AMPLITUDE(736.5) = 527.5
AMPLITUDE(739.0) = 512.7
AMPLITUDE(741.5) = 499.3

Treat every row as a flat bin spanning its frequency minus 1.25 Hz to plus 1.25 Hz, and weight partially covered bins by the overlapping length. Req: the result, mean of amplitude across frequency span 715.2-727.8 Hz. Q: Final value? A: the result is 585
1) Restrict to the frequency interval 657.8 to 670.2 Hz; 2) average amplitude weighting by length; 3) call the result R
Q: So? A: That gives 476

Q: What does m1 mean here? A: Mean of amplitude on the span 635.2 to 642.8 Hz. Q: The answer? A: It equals 485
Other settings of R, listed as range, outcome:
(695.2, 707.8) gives 574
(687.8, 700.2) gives 523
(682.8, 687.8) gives 486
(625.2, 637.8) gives 485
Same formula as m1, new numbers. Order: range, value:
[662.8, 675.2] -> 475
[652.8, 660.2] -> 481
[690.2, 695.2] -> 507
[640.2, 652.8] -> 489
